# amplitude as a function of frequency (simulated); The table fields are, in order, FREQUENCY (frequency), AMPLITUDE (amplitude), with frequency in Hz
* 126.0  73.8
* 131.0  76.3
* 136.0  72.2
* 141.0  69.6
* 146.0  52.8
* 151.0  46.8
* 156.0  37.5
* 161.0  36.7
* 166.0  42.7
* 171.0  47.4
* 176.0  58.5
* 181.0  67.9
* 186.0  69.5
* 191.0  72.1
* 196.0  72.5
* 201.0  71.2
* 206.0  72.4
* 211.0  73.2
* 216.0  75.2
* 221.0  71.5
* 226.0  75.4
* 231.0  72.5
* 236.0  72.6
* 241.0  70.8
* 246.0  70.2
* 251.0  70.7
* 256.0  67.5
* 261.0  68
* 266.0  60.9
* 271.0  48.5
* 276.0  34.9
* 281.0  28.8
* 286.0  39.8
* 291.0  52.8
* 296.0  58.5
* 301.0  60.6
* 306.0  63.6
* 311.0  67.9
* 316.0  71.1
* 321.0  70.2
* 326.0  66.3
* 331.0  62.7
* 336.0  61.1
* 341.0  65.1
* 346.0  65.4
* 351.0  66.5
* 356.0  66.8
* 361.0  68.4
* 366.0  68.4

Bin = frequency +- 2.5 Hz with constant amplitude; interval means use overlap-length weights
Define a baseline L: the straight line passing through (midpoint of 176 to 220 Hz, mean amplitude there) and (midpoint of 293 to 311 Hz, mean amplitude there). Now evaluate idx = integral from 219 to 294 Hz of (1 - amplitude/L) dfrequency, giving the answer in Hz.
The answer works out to 6.6 Hz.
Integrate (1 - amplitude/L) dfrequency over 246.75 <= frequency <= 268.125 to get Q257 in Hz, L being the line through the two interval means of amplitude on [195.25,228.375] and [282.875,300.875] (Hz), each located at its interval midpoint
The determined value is -2.3 Hz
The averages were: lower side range 73.1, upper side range 51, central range 67.2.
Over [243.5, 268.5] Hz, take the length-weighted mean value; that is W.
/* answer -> 67.5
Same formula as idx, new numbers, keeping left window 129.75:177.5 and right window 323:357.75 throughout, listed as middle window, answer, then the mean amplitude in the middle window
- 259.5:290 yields 7.2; 46.4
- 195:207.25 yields -3.4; 71.9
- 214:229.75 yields -4.5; 73.9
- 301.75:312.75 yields -0.3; 64.8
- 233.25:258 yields -4.8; 70.4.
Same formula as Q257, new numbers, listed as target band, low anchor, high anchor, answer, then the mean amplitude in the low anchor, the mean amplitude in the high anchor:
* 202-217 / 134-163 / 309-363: -4.2 Hz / 52.5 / 66.5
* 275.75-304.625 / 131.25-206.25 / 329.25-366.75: 7.3 Hz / 59.4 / 65.5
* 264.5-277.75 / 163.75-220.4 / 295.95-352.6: 3.6 Hz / 66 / 65.2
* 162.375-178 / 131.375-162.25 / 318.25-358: 2.2 Hz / 54.9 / 65.5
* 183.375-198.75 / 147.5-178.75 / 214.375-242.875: -3.8 Hz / 45.4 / 73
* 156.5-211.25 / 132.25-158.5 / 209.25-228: 4.5 Hz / 56.8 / 73.8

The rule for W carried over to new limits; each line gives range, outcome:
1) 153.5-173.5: 41.1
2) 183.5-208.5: 71.5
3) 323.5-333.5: 64.5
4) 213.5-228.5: 74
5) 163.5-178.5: 49.5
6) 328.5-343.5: 63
